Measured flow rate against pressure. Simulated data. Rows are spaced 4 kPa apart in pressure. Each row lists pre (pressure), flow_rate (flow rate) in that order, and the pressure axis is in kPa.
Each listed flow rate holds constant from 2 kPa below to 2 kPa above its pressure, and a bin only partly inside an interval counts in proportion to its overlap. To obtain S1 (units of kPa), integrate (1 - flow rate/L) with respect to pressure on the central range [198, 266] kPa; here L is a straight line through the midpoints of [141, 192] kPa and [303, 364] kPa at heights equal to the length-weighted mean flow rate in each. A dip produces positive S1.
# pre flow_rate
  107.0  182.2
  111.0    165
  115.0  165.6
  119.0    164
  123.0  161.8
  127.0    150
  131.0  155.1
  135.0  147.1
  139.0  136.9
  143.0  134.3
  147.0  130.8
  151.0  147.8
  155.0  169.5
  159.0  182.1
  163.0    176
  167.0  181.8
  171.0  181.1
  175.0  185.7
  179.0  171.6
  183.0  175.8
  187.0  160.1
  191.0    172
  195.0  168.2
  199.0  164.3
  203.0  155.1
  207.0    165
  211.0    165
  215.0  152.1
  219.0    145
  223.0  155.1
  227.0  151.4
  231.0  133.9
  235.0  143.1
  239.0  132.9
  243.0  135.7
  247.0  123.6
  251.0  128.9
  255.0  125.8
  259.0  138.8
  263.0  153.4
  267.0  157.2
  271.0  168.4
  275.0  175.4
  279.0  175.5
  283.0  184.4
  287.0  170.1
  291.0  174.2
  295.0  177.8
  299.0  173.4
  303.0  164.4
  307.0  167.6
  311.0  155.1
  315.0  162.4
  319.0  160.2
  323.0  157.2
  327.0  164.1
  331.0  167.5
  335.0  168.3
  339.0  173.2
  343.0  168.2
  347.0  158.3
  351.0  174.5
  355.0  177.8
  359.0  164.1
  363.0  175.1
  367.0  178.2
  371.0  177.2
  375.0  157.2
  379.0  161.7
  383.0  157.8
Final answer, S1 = 8.7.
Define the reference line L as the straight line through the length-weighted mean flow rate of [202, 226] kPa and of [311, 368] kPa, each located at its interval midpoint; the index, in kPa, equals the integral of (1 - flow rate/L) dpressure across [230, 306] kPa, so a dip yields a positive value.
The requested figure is 2.8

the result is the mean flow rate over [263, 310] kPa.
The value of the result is 171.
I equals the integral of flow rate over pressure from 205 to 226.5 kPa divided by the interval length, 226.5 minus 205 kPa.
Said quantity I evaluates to 156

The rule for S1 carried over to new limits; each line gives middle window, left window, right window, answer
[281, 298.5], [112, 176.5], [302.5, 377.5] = -1.2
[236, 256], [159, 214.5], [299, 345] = 4.5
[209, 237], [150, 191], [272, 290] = 4.1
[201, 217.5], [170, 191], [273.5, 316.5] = 1.4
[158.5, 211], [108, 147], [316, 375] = -4.9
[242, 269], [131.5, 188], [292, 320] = 4.5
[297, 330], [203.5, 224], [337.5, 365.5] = 0.6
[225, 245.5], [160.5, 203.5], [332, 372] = 4.0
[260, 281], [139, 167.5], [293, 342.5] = -0.1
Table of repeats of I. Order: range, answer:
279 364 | 169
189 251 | 150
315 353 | 166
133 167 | 155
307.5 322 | 160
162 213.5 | 171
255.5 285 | 163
